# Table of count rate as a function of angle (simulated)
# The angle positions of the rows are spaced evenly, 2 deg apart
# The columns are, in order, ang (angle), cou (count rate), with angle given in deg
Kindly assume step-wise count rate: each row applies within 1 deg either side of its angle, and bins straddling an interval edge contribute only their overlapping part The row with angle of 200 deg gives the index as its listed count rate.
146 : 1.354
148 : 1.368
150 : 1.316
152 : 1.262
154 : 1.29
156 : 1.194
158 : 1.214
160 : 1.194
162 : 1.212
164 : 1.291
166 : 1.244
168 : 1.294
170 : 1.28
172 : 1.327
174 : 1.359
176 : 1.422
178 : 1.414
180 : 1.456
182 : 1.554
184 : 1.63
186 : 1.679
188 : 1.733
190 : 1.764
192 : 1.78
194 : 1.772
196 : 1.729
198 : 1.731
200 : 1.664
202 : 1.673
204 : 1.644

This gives 1.664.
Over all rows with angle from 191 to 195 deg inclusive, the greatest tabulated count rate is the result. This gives 1.78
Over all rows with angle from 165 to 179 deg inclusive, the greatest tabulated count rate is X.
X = 1.422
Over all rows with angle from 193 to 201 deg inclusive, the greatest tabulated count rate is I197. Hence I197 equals 1.772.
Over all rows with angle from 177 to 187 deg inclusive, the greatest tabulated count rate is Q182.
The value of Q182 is 1.679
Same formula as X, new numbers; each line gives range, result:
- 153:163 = 1.29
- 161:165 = 1.291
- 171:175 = 1.359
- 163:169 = 1.294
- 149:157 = 1.316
